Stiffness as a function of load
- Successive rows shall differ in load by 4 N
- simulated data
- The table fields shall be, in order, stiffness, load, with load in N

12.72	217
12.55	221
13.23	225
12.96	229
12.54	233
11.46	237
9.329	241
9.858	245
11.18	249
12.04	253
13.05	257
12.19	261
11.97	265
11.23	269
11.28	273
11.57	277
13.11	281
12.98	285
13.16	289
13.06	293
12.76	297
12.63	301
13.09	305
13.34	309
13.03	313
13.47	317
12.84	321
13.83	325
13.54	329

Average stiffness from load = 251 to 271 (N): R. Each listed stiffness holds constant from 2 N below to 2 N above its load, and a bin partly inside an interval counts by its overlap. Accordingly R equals 12.1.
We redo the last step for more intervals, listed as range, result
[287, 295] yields 13.1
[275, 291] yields 12.7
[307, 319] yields 13.3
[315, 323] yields 13.2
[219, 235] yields 12.8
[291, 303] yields 12.8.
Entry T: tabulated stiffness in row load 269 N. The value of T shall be 11.23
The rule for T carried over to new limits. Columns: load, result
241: 9.329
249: 11.18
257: 13.05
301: 12.63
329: 13.54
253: 12.04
